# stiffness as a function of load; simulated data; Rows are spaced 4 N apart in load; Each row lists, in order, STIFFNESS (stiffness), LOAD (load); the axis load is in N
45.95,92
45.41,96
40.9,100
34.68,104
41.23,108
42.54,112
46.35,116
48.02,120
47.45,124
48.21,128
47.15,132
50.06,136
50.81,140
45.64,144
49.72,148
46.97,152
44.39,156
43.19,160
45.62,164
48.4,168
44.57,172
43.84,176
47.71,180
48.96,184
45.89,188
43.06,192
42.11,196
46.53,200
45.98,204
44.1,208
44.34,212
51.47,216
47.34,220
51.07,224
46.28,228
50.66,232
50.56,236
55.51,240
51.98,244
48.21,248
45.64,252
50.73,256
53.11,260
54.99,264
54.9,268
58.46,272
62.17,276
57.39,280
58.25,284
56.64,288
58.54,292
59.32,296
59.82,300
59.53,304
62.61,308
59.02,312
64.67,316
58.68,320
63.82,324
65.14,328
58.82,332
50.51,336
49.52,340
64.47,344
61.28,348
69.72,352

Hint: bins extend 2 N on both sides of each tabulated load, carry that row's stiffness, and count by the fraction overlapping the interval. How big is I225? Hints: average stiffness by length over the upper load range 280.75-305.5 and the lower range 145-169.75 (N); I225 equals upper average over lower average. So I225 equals 1.26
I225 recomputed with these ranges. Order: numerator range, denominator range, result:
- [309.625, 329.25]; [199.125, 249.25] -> 1.27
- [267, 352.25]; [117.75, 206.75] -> 1.28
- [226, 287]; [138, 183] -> 1.15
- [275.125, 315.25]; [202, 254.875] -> 1.22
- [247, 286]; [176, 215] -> 1.20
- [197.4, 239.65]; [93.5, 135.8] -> 1.08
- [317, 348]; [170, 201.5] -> 1.30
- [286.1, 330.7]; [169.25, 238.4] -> 1.30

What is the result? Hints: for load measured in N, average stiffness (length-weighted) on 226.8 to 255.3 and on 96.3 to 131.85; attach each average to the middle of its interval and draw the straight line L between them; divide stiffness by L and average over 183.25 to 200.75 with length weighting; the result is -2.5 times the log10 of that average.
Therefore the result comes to 0.06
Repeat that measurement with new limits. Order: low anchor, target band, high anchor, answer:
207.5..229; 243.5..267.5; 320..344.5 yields 0.005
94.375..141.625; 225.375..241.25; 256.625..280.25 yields 0.068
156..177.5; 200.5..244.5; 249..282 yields 0.035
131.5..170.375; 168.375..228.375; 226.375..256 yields 0.054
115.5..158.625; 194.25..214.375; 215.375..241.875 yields 0.112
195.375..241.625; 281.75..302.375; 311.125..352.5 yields -0.048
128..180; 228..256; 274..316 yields 0.095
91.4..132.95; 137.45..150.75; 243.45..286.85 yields -0.054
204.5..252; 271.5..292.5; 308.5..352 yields -0.072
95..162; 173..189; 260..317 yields 0.074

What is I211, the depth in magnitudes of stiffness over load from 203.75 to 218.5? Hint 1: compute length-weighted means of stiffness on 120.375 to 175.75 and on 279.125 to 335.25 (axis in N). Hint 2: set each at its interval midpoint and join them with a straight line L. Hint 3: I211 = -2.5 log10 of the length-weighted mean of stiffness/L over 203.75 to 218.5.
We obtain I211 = 0.12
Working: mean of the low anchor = 47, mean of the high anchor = 60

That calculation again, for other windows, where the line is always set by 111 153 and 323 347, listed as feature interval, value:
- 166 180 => 0.090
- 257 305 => -0.036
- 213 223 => 0.069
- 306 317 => -0.082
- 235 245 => 0.011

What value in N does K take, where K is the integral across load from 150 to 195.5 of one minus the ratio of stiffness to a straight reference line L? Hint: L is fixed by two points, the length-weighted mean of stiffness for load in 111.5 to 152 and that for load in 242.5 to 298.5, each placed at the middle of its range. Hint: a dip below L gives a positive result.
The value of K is 4.0 N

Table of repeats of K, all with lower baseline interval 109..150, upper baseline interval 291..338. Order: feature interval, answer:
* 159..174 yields 1.3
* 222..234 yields 1.1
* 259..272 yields 0.4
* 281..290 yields 0.1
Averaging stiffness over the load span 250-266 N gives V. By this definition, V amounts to 51.1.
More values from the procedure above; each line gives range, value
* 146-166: 46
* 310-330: 62.3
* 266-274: 56.7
